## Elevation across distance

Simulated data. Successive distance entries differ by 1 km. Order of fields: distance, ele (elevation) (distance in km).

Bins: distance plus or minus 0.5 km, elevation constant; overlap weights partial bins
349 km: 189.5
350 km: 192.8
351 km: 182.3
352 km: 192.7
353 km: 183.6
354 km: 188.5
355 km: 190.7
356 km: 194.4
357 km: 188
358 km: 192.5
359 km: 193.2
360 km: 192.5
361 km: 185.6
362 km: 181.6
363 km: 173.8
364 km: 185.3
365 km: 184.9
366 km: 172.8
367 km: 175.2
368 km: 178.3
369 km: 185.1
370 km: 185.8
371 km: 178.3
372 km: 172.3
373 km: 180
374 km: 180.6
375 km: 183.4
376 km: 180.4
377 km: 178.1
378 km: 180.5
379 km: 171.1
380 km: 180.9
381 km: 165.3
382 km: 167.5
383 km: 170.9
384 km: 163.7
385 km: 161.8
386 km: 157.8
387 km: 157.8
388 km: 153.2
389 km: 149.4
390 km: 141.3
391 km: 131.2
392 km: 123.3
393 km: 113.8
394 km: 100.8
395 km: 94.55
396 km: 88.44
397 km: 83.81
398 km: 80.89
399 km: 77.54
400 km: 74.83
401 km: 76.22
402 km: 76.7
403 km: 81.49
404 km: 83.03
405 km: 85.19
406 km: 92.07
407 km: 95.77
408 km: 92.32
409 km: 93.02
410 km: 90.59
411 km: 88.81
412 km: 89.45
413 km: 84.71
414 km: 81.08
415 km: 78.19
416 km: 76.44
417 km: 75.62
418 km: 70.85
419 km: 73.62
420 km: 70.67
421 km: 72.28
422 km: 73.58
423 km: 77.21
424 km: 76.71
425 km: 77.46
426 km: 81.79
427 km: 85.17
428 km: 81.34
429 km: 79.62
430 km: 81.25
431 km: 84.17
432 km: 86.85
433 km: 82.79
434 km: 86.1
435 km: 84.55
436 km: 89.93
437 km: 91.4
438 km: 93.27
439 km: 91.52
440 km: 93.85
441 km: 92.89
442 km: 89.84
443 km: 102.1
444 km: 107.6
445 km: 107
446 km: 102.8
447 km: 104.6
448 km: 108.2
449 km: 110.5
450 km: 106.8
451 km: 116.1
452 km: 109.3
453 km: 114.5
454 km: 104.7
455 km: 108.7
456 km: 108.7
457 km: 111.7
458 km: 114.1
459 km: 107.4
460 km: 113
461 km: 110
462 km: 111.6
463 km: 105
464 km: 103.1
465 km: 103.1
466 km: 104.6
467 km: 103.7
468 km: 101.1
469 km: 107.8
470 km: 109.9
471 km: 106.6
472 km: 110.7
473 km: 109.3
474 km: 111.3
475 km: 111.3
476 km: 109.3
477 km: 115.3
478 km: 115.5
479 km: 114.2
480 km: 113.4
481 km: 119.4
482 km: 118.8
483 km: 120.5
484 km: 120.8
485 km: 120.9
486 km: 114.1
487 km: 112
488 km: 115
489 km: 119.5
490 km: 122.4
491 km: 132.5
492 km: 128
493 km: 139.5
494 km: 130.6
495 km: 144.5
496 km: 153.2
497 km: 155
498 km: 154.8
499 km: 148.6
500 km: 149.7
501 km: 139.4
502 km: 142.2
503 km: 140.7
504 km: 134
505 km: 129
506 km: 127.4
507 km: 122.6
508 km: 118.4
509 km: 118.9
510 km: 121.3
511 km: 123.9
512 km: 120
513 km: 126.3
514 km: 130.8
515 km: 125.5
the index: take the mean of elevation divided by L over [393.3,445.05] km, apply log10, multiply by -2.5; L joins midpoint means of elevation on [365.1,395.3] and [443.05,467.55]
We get 0.48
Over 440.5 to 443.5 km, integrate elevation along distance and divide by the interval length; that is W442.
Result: 94.9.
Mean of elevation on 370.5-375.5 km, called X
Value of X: 179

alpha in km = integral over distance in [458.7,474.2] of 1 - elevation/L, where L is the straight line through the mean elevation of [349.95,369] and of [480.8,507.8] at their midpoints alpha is 3.8 km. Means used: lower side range 186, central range 107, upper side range 132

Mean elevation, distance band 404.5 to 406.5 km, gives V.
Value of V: 88.6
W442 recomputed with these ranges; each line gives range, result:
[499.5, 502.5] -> 144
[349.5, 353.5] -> 188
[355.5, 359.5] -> 192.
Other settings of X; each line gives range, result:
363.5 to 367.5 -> 180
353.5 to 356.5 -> 191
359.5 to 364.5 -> 184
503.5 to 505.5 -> 132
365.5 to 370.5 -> 179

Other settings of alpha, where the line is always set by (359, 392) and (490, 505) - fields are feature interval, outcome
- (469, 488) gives 4.2 km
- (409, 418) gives 4.4 km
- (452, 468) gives 4.5 km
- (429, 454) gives 9.3 km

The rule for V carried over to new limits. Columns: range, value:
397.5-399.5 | 79.2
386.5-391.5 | 147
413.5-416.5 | 78.6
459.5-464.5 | 109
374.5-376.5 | 182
